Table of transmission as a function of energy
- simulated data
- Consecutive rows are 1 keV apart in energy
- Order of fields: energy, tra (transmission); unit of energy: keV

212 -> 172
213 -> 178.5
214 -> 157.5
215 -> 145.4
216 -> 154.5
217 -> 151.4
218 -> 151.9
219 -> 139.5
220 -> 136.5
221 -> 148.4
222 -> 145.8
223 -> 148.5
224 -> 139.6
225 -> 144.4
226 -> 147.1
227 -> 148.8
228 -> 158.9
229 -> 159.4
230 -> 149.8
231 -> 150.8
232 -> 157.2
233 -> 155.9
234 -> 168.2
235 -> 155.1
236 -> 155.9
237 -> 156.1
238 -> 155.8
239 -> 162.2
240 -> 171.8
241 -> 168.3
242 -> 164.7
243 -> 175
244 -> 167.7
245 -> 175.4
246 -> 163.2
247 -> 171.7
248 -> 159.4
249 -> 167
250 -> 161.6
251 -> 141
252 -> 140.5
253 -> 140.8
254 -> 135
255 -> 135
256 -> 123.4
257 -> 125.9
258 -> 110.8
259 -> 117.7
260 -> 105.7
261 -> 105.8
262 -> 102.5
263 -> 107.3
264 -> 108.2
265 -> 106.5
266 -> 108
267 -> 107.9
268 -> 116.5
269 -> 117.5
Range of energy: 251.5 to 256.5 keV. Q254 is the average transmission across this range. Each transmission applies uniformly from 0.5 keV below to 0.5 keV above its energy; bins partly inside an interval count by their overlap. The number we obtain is 135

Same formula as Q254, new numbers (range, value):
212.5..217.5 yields 157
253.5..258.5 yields 126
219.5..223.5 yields 145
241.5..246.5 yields 169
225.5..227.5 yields 148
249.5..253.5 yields 146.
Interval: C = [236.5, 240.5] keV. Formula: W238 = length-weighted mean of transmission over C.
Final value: 161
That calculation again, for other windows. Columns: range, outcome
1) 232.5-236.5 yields 159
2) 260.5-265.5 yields 106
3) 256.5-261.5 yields 113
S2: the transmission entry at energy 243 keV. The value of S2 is 175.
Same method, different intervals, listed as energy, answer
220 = 136.5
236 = 155.9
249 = 167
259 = 117.7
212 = 172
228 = 158.9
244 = 167.7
